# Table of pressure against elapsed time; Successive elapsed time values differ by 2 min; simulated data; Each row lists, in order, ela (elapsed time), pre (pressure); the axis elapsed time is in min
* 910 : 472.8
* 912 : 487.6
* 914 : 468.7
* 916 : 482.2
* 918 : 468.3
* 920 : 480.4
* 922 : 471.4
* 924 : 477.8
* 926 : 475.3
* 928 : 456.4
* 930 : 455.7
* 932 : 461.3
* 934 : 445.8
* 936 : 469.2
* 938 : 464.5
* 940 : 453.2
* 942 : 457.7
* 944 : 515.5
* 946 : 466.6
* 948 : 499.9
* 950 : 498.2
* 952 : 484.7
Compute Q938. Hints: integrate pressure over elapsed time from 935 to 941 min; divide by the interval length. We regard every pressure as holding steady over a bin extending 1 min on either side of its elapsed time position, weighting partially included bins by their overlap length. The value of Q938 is 462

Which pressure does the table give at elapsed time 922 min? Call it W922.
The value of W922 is 471.4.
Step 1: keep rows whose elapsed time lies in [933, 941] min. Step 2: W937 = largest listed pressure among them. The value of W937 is 469.2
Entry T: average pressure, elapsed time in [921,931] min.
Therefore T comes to 467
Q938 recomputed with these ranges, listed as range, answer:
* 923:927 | 477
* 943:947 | 491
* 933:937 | 458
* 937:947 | 472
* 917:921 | 474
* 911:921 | 477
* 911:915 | 478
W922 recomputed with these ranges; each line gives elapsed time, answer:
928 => 456.4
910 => 472.8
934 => 445.8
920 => 480.4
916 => 482.2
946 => 466.6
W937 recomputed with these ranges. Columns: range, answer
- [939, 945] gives 515.5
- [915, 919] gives 482.2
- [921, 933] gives 477.8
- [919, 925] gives 480.4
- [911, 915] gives 487.6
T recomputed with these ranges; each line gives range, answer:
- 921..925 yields 475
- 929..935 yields 454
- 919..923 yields 476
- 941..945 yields 487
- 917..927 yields 475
